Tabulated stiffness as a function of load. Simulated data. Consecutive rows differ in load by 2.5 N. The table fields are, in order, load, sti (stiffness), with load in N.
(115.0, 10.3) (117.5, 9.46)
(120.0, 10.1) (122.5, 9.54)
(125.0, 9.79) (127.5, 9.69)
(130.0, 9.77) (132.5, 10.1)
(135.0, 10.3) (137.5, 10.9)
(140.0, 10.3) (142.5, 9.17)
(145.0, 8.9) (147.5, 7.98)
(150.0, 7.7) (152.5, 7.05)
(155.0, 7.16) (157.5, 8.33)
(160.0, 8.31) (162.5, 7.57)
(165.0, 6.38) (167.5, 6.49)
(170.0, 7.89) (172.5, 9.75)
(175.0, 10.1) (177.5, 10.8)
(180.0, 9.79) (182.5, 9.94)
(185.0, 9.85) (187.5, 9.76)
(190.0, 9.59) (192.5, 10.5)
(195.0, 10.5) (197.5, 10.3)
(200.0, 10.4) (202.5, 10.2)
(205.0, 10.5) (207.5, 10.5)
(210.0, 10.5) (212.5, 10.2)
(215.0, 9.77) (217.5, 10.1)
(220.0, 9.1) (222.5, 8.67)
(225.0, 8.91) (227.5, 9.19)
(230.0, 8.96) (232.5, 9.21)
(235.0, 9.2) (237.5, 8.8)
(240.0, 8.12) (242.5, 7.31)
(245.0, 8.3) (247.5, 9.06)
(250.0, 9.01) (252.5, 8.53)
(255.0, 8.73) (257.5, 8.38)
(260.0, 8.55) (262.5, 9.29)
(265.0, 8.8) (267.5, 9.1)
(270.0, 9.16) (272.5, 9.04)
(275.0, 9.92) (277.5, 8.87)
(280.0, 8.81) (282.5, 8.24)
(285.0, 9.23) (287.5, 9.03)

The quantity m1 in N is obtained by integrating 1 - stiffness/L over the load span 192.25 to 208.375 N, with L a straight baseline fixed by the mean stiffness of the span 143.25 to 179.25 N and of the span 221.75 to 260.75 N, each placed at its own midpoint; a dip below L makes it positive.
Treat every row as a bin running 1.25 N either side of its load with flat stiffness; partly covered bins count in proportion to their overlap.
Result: -3.8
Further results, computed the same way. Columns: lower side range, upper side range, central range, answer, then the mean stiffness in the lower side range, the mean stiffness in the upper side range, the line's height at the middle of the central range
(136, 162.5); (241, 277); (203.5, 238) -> -3.39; 8.55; 8.8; 8.71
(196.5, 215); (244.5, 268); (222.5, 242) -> 1.40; 10.3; 8.78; 9.52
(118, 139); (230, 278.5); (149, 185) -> 4.47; 10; 8.81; 9.64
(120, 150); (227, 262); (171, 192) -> -1.67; 9.61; 8.67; 9.21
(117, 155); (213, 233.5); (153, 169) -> 3.33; 9.31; 9.27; 9.3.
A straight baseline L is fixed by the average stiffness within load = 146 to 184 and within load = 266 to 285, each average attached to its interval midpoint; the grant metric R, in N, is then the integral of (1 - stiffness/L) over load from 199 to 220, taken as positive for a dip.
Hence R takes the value -3.8 N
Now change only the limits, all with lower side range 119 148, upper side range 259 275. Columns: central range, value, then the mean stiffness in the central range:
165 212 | -1.5 N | 9.77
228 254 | 1.5 N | 8.67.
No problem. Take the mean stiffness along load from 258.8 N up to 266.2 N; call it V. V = 8.88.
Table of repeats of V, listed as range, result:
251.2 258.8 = 8.55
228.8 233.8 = 9.09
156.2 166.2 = 7.65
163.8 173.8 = 7.65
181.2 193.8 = 9.93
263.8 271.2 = 9.02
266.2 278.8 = 9.21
